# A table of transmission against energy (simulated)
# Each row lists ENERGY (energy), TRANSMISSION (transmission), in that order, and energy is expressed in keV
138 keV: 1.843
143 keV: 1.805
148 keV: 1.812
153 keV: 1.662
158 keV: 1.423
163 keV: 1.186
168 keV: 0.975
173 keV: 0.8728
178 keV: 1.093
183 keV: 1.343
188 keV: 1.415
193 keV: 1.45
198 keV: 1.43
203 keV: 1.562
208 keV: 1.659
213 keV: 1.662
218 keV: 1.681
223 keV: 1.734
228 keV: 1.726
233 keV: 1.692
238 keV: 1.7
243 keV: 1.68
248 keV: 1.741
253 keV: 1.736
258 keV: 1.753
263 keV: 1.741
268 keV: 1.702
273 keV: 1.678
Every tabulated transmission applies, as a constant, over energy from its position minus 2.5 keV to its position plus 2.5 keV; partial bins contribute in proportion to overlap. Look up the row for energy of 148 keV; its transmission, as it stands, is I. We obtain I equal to 1.812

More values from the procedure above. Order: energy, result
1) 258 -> 1.753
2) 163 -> 1.186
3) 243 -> 1.68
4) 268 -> 1.702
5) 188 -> 1.415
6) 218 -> 1.681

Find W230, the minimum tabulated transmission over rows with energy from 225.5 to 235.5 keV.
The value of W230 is 1.692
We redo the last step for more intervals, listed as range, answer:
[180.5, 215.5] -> 1.343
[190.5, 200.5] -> 1.43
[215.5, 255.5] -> 1.68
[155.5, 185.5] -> 0.8728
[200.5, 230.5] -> 1.562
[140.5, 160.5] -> 1.423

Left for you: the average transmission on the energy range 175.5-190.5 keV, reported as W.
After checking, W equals 1.28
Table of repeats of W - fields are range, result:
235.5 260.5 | 1.72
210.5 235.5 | 1.7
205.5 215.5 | 1.66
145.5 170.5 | 1.41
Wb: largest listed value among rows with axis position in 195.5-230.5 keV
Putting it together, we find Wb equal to 1.734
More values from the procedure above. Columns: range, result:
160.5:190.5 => 1.415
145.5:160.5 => 1.812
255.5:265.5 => 1.753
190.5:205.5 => 1.562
